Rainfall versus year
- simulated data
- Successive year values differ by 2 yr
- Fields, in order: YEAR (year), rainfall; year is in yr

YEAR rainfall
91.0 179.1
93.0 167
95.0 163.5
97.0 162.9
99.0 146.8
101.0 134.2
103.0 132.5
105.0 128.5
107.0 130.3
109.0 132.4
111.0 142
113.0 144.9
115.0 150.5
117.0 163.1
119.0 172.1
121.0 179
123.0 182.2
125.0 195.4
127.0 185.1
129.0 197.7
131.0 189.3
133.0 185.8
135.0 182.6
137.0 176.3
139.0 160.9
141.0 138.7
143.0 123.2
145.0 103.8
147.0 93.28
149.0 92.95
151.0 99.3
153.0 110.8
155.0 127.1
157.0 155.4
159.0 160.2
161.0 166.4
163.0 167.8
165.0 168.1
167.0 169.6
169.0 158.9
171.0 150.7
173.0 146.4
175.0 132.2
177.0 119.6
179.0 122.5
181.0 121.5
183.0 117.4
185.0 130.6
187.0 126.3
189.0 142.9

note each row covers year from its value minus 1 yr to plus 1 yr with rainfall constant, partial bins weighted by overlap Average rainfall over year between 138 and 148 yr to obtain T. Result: 124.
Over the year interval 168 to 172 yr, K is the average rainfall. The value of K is 155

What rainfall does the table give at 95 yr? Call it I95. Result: 163.5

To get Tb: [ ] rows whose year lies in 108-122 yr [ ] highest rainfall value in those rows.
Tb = 179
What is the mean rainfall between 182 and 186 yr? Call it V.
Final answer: 124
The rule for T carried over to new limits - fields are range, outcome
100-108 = 131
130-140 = 179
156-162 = 161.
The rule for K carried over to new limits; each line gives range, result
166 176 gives 152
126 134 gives 189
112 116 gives 148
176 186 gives 122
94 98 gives 163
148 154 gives 101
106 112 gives 135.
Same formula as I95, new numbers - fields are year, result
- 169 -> 158.9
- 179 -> 122.5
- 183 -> 117.4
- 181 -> 121.5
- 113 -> 144.9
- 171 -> 150.7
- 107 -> 130.3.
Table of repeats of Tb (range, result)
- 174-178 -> 132.2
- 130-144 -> 189.3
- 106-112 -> 142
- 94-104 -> 163.5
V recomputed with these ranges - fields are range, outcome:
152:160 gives 138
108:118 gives 147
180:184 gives 119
